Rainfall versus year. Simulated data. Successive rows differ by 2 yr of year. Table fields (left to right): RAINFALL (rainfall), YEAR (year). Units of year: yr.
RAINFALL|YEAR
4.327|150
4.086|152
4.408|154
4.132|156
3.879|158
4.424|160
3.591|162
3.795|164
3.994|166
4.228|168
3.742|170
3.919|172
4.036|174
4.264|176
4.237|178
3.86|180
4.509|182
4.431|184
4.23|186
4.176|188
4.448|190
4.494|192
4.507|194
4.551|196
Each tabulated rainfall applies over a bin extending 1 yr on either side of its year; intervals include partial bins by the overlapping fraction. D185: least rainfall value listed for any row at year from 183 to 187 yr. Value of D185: 4.23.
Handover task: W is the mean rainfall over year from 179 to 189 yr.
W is 4.24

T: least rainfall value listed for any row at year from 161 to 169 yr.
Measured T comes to 3.591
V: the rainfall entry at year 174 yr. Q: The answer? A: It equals 4.036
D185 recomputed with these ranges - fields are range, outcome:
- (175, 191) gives 3.86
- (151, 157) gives 4.086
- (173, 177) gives 4.036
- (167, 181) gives 3.742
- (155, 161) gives 3.879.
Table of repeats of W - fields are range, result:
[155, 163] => 4.01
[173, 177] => 4.15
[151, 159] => 4.13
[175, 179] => 4.25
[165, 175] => 3.98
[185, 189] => 4.2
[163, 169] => 4.01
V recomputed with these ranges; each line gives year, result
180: 3.86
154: 4.408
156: 4.132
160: 4.424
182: 4.509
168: 4.228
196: 4.551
